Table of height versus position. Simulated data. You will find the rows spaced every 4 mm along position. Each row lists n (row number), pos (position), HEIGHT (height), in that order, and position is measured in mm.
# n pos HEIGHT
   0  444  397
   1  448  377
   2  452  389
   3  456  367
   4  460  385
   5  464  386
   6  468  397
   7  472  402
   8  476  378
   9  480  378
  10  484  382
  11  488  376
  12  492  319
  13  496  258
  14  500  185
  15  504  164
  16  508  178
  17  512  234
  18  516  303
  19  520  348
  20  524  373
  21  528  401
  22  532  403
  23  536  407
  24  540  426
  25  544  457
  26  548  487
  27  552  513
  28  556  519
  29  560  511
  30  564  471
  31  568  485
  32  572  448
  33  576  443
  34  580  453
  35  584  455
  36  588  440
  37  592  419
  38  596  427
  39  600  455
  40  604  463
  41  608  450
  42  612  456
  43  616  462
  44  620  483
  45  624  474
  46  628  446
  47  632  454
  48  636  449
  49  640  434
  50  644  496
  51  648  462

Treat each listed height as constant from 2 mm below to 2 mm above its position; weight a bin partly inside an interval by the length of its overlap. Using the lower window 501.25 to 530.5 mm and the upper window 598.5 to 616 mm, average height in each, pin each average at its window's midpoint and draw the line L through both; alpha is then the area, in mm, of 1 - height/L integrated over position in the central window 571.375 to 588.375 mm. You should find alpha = -1.8 mm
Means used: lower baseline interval 285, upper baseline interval 457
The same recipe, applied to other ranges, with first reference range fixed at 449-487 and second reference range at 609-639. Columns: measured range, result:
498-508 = 5.6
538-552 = -1.4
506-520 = 5.3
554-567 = -2.1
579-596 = 0.1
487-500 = 3.4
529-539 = 0.2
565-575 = -0.7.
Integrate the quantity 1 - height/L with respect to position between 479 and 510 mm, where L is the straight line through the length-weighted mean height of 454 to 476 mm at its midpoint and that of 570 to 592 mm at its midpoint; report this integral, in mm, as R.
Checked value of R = 9.5 mm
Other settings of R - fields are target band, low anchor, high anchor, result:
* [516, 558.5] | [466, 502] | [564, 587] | -1.8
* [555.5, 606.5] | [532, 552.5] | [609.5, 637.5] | -0.5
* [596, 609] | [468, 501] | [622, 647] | -0.5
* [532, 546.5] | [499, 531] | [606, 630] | -4.7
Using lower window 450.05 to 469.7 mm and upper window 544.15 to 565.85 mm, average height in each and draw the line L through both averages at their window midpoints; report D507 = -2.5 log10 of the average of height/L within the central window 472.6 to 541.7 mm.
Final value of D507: 0.33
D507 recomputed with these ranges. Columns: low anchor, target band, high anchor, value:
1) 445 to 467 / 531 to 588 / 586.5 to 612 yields -0.09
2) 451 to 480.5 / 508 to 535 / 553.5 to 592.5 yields 0.27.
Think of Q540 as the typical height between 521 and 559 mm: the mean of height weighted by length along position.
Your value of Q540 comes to 442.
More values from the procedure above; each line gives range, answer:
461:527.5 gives 319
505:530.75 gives 303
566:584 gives 457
